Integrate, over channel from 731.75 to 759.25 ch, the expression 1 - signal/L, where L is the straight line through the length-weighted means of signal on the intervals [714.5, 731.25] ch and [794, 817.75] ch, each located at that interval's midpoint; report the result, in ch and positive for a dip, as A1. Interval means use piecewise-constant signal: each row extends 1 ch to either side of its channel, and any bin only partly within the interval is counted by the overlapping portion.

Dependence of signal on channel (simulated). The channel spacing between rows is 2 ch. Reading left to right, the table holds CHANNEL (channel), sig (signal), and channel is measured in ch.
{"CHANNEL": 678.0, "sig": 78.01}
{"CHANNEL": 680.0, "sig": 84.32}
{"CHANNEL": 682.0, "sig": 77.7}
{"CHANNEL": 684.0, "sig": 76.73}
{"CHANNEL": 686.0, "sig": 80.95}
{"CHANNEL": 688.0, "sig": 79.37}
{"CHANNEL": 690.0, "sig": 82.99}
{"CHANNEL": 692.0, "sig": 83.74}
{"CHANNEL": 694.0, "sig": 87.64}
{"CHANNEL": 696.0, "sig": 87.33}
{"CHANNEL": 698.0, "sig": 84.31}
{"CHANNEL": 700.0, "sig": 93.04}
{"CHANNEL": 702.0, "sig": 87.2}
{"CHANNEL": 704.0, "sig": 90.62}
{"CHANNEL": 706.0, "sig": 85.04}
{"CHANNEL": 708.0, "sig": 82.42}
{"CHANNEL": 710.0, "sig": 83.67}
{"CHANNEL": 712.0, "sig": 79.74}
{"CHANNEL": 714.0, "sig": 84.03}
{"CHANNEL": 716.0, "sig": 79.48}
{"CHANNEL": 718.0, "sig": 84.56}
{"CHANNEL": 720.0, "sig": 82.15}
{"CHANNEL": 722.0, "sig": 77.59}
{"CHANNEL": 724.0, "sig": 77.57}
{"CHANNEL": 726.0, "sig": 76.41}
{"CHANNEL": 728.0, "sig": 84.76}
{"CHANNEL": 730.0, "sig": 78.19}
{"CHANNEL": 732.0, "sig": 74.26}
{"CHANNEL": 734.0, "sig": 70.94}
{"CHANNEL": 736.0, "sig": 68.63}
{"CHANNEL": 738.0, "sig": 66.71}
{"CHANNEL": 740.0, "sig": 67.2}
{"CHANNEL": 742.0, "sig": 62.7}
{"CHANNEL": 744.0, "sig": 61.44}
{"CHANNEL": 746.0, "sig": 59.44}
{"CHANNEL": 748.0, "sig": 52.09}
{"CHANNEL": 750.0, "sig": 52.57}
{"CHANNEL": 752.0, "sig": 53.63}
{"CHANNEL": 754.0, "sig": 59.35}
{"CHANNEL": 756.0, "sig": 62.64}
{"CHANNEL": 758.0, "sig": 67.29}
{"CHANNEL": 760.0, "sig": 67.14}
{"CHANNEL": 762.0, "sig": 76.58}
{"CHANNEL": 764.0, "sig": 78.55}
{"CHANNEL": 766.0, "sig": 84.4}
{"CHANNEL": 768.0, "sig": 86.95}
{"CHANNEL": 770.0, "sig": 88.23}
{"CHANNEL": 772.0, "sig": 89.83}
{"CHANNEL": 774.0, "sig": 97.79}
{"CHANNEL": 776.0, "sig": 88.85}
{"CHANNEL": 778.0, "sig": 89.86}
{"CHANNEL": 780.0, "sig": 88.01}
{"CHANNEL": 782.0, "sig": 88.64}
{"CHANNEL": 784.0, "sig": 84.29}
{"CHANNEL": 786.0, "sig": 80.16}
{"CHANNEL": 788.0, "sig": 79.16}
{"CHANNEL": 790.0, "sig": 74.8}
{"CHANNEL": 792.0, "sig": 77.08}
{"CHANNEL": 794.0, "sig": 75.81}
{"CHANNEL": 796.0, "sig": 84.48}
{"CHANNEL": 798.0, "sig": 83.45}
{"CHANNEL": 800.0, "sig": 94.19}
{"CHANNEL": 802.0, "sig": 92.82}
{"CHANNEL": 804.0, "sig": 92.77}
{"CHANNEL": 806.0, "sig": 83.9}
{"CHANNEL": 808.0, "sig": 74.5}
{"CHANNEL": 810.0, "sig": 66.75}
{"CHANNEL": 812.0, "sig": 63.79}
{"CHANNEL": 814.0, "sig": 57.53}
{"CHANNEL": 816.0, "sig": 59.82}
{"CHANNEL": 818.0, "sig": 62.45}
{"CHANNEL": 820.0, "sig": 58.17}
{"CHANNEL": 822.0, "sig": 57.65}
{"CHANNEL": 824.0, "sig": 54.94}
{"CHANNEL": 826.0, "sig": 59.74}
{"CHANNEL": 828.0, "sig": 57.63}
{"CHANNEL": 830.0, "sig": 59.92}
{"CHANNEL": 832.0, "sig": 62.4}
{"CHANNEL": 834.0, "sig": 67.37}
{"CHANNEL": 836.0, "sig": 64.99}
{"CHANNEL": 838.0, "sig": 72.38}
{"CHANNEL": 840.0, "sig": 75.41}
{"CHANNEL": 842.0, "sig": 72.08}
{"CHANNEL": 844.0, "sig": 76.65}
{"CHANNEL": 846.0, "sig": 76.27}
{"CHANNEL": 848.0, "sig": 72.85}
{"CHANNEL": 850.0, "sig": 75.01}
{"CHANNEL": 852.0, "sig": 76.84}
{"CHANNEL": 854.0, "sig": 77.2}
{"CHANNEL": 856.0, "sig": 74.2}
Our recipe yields 5.83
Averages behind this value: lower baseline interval 80.1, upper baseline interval 77.1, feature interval 62.5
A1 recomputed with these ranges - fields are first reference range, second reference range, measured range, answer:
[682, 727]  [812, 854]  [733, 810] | -2.7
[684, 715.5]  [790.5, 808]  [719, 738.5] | 2.0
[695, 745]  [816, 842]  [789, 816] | -4.4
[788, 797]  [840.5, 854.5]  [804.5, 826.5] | 3.6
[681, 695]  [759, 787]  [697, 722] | -0.7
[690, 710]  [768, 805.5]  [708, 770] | 10.0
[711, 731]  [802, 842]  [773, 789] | -3.3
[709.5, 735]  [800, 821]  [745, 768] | 3.2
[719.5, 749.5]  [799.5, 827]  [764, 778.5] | -3.9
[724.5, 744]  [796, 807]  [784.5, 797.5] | 1.1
